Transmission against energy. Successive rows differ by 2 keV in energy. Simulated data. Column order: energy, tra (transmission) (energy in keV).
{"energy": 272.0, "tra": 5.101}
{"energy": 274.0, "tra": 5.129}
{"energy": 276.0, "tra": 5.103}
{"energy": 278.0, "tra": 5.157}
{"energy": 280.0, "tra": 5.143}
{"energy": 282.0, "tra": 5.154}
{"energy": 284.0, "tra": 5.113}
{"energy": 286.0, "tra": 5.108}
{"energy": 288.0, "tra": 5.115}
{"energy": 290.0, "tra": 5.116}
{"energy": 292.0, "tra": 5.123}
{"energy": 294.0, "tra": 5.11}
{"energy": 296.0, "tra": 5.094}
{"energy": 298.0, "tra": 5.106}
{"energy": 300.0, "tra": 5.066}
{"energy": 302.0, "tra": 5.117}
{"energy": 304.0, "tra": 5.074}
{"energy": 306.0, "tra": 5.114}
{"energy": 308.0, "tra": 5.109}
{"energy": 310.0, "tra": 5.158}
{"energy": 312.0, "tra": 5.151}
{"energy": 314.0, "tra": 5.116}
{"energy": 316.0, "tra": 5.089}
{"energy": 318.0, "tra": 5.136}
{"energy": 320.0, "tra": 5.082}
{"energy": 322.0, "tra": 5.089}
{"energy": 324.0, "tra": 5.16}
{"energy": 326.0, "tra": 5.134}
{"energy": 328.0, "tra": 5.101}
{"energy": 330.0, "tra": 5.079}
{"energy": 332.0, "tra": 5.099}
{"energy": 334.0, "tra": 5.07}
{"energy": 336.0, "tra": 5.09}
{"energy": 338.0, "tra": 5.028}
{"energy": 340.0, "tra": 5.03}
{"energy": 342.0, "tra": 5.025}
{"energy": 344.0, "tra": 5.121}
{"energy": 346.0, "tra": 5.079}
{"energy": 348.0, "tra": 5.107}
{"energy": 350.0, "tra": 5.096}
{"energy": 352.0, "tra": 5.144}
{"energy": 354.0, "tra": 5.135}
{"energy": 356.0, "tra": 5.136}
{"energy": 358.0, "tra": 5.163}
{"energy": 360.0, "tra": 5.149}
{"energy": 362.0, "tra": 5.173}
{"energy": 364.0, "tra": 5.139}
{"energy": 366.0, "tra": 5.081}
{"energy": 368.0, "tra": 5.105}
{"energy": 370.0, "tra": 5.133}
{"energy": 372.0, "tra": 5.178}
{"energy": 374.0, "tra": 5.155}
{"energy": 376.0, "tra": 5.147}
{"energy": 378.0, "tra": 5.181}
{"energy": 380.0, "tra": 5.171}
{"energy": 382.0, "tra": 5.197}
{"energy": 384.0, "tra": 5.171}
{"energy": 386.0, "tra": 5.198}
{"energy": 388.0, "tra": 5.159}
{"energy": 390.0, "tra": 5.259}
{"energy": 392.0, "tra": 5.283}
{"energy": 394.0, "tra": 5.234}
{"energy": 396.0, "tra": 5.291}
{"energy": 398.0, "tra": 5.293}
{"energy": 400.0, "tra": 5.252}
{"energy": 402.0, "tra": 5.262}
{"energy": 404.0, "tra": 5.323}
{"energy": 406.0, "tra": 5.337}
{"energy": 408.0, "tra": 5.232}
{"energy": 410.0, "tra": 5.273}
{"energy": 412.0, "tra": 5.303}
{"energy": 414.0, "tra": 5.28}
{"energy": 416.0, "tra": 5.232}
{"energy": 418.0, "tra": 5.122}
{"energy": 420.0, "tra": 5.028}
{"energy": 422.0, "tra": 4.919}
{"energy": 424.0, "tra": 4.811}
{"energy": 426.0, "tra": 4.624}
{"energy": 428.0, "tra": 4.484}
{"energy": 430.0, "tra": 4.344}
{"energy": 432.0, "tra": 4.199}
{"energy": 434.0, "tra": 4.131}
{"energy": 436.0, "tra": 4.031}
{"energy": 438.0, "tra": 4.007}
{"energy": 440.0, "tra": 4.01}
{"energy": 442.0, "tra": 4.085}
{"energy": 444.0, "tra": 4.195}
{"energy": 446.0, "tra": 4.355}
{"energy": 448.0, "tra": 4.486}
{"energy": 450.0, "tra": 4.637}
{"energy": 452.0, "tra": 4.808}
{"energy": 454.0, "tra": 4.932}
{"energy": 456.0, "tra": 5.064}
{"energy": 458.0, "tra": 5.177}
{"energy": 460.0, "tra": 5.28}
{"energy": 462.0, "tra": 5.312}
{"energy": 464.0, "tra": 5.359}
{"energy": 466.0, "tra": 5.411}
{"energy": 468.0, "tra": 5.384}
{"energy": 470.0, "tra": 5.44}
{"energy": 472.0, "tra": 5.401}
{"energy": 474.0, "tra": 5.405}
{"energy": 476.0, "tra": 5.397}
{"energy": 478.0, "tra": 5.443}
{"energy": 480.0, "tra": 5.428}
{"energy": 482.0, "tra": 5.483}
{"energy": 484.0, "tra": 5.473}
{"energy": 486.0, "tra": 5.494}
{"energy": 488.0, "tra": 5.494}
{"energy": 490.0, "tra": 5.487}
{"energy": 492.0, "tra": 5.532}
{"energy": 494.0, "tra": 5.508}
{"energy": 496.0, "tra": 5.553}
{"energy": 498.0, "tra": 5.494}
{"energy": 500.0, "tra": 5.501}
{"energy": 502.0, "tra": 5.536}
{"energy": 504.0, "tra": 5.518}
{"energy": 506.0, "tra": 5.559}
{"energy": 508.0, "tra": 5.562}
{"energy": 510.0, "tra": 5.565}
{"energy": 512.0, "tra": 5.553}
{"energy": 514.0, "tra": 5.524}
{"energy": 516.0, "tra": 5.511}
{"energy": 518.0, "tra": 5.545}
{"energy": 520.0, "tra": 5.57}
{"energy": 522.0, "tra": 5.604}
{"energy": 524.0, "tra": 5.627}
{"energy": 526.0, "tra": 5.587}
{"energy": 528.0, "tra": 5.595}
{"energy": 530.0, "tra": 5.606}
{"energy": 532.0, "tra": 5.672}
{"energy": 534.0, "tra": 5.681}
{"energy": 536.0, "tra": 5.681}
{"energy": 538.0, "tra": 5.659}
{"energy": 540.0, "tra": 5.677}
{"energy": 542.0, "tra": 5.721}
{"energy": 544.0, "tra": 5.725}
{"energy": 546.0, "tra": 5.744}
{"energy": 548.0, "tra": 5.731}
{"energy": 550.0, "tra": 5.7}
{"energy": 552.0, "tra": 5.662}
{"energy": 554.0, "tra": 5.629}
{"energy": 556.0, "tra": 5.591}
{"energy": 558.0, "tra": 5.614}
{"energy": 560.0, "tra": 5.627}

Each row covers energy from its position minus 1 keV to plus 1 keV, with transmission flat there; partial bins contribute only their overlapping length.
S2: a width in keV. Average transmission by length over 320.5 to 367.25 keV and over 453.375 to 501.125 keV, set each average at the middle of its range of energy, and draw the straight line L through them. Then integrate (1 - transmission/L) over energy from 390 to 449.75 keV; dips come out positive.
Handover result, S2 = 5.2 keV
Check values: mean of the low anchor 5.11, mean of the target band 4.81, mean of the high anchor 5.4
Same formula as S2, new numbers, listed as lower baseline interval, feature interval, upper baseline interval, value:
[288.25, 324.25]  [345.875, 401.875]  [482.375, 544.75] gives 0.93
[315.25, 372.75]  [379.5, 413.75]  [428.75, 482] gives -1.83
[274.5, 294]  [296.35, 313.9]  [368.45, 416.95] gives 0.12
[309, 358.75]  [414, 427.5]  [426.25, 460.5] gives -1.04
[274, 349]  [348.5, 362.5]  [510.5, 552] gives 0.19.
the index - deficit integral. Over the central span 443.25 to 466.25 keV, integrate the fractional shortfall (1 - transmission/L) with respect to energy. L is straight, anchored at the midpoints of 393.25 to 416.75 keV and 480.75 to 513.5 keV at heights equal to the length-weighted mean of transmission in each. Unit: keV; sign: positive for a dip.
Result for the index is 2.1 keV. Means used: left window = 5.28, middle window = 4.91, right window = 5.52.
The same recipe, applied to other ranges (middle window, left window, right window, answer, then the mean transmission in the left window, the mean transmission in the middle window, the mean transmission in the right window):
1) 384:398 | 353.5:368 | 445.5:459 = -0.6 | 5.14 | 5.24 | 4.8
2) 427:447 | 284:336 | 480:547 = 4.5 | 5.11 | 4.18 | 5.57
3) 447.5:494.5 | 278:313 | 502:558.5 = 1.7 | 5.12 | 5.29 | 5.62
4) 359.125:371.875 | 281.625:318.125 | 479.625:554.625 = 0.3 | 5.11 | 5.13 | 5.59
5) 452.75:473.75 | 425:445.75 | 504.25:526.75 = -2.6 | 4.22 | 5.28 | 5.56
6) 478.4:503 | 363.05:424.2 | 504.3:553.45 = 0.0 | 5.19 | 5.5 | 5.63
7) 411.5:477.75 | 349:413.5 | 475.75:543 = 6.6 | 5.2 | 4.84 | 5.56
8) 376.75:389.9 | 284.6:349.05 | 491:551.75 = 0.2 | 5.1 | 5.18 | 5.6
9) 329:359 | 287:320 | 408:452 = -0.9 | 5.11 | 5.09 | 4.62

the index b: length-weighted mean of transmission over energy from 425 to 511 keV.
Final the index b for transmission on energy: 5.06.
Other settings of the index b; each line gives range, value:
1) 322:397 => 5.14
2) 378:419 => 5.24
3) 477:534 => 5.54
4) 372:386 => 5.17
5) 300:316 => 5.11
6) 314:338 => 5.1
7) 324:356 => 5.09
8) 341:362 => 5.12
